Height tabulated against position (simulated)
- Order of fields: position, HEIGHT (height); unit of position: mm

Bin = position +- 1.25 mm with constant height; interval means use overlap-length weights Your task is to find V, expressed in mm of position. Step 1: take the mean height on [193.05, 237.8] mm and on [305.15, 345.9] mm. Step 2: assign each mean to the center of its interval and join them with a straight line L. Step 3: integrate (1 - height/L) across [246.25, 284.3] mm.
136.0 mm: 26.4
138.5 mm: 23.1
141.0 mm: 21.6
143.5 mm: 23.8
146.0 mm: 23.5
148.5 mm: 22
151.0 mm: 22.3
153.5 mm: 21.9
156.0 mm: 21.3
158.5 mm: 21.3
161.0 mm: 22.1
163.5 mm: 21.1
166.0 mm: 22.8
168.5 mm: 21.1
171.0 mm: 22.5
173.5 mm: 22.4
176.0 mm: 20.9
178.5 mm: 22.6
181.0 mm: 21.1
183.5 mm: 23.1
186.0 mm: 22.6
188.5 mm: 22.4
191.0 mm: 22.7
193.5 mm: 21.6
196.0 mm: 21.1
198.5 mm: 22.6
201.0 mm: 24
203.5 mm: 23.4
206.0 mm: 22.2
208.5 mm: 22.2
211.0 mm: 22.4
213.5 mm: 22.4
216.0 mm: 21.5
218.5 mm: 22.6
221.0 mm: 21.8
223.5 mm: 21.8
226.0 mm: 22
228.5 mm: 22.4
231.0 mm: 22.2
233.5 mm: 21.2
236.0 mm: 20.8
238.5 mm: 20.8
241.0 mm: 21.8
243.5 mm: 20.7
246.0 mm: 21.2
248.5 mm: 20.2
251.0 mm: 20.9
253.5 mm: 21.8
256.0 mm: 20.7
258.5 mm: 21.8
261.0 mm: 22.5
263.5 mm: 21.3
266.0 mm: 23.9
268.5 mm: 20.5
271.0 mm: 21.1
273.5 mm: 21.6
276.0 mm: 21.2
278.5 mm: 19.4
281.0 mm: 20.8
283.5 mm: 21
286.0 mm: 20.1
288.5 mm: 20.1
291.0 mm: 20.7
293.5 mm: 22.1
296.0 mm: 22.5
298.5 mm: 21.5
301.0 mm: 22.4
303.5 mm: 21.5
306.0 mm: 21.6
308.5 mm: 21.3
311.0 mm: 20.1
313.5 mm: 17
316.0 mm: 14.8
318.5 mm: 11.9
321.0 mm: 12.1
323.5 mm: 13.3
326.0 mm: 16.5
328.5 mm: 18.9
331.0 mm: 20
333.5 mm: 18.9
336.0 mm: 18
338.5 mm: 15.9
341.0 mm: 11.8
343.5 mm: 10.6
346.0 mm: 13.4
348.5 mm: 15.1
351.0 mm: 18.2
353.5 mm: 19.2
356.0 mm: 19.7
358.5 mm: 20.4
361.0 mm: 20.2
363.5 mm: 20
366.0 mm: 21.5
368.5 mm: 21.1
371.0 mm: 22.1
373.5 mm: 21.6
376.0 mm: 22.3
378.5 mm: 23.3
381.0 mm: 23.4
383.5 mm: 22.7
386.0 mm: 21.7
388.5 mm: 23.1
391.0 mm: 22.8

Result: -3.5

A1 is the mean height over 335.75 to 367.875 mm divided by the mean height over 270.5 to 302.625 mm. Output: 0.8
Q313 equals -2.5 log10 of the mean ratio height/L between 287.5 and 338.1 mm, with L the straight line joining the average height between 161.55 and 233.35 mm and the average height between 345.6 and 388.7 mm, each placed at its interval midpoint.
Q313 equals 0.13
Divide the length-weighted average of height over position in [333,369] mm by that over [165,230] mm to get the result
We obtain 0.8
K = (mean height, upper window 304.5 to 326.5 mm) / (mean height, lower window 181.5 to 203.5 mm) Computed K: 0.74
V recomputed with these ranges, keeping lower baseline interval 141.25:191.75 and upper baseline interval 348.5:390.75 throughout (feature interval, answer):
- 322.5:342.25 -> 4.3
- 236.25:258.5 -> 0.7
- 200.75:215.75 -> -0.4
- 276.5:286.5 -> 0.5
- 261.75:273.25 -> 0.0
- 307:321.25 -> 3.2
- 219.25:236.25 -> 0.0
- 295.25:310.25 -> -0.2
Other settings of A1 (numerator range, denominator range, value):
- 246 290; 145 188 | 0.96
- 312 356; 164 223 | 0.71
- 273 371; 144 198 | 0.85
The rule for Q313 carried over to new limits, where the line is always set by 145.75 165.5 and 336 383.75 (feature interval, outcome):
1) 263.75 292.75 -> -0.04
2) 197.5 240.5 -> -0.06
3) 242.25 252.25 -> -0.01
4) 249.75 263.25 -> -0.06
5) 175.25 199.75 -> -0.03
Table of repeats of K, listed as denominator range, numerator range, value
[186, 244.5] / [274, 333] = 0.87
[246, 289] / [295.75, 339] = 0.86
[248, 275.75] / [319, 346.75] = 0.71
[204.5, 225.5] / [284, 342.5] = 0.83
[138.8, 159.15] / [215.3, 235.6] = 0.98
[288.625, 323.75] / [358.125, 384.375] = 1.14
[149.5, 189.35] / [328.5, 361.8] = 0.78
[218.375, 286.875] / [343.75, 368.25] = 0.86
